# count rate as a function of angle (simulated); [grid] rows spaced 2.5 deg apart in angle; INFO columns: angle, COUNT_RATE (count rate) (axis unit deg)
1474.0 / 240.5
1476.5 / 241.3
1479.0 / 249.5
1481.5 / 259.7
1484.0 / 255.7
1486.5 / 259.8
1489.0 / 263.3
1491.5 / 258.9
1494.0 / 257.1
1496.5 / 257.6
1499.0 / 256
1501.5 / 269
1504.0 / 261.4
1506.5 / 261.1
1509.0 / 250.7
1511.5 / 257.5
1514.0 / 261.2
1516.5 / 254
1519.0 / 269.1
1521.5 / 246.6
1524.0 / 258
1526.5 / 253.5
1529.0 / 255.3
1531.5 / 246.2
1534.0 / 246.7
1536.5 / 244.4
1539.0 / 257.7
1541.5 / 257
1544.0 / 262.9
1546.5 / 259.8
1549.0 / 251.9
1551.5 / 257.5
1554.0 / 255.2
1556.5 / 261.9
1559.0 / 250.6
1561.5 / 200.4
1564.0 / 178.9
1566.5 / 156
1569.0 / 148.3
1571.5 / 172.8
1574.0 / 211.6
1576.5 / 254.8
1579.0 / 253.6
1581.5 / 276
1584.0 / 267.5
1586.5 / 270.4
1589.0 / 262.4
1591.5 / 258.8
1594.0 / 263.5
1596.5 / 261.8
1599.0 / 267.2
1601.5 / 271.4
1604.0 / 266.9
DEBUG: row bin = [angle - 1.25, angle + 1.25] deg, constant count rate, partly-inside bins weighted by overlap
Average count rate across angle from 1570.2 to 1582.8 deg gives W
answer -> 234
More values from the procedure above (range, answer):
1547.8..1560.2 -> 255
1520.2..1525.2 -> 252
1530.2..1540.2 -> 249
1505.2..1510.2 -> 256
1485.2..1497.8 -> 259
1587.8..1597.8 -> 262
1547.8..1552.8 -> 255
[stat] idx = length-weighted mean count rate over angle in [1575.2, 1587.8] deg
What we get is 264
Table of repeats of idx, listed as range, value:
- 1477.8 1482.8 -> 255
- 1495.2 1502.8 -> 261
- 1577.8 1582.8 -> 265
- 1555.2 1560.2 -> 256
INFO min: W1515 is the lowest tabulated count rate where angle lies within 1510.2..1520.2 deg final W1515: 254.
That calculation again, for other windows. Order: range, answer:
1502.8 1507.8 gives 261.1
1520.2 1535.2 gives 246.2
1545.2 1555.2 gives 251.9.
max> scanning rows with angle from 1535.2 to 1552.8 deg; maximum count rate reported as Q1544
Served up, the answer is 262.9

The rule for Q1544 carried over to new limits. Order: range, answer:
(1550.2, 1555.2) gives 257.5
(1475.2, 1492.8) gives 263.3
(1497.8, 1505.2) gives 269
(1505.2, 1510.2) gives 261.1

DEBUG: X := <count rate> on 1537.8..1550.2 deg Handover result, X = 258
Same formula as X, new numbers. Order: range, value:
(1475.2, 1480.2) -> 245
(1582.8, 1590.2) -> 267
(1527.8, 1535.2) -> 249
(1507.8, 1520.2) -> 258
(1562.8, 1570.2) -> 161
